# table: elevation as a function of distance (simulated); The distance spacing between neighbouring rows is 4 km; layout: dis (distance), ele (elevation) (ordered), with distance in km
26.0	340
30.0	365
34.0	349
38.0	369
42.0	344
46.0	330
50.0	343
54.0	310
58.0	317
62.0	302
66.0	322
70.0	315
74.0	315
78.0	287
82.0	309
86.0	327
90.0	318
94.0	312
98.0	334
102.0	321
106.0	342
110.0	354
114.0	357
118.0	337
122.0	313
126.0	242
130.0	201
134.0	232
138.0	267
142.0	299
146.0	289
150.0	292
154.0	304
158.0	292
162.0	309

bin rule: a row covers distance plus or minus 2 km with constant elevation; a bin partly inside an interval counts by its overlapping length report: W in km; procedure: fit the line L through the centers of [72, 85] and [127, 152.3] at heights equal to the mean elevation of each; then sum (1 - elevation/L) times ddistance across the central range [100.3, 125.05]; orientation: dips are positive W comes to -4.54 km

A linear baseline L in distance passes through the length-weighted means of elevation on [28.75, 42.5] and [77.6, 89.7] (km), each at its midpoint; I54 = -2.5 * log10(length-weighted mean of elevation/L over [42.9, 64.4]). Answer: 0.062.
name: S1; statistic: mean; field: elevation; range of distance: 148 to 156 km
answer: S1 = 298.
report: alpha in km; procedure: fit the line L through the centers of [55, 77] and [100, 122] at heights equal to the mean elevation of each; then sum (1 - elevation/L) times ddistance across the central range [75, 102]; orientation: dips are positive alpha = 0.9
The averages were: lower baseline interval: 313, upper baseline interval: 340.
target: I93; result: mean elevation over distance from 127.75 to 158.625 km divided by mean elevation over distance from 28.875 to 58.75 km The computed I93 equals 0.8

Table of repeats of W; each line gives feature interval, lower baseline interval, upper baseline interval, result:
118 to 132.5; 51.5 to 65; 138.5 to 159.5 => 1.7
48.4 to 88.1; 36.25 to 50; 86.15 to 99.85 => 2.3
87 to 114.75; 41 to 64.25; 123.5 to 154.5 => -4.1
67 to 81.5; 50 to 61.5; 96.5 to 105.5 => 0.7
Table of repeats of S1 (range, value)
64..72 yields 318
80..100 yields 320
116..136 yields 265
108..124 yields 340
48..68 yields 319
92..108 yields 327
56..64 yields 310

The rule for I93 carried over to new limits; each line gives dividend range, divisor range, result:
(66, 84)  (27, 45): 0.87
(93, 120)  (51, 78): 1.08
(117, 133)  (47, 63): 0.83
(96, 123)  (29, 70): 1.01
